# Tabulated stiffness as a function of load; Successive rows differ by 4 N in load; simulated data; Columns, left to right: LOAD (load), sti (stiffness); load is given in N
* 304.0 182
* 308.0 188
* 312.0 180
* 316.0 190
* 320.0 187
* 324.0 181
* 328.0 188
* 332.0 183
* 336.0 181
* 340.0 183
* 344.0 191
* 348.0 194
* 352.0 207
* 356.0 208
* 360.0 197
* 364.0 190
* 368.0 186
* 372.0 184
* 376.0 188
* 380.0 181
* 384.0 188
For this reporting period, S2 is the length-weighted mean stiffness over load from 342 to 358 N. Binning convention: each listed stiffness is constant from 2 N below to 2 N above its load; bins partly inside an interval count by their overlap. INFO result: 200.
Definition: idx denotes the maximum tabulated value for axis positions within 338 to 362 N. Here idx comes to 208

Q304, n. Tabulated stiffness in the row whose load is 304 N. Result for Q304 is 182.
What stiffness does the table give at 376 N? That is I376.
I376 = 188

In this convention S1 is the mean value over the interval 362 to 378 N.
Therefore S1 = 187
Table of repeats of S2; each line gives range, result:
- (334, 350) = 187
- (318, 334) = 185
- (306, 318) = 186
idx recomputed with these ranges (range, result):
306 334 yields 190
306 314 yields 188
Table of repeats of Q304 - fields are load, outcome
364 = 190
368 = 186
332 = 183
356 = 208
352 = 207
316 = 190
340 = 183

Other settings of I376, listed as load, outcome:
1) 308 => 188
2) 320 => 187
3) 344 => 191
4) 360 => 197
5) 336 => 181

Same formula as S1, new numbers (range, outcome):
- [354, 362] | 202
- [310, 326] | 184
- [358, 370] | 191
